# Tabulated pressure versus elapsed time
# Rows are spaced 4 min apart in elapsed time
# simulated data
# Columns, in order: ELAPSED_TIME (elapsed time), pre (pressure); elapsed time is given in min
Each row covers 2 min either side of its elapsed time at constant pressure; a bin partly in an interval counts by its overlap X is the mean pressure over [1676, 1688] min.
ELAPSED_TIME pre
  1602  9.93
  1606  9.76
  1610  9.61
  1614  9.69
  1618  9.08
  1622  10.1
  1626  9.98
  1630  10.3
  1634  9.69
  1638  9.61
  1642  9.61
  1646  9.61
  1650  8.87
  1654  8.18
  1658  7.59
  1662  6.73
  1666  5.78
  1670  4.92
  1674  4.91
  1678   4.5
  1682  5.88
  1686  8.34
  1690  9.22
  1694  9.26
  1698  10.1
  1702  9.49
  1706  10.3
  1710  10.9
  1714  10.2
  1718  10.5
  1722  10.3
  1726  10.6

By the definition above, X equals 6.24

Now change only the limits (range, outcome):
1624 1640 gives 9.89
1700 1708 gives 9.89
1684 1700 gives 9.23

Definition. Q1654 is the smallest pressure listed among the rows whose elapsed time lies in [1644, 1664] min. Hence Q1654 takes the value 6.73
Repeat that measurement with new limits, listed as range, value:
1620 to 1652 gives 8.87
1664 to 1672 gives 4.92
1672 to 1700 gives 4.5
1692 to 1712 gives 9.26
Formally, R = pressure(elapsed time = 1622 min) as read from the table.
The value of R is 10.1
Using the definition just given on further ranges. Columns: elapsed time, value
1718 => 10.5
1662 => 6.73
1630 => 10.3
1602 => 9.93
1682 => 5.88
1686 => 8.34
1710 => 10.9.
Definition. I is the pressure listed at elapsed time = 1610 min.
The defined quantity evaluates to 9.61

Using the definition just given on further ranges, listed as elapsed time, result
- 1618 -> 9.08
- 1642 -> 9.61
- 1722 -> 10.3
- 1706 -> 10.3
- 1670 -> 4.92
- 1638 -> 9.61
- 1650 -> 8.87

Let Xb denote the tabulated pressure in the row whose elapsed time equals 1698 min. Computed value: 10.1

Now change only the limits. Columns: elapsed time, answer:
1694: 9.26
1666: 5.78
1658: 7.59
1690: 9.22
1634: 9.69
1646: 9.61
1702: 9.49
